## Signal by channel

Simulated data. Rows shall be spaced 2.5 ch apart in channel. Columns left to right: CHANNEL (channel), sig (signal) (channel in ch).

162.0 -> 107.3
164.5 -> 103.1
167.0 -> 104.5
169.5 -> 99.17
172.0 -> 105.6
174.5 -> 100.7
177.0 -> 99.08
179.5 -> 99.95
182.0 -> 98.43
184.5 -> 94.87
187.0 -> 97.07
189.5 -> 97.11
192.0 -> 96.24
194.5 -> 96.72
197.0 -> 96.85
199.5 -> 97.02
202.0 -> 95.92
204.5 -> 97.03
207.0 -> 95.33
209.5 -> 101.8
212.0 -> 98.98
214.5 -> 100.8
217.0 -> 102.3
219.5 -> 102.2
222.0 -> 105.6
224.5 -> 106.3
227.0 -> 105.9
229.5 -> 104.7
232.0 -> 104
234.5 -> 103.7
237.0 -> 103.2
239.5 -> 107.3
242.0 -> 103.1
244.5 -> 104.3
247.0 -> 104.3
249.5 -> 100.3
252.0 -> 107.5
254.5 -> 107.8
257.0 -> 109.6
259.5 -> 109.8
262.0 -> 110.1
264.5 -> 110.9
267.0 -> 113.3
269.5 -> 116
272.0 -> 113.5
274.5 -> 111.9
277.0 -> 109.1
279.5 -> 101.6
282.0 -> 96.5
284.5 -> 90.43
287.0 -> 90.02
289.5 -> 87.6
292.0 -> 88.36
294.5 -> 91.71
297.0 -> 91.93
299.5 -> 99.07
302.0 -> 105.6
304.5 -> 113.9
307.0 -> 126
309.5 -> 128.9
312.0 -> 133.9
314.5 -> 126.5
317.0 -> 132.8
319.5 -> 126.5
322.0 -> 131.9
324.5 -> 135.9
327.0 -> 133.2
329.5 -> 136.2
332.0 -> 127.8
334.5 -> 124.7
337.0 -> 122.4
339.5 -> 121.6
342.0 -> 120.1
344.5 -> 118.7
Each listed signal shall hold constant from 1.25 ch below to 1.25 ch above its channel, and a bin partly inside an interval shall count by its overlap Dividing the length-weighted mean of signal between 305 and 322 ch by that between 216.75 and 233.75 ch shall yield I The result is 1.23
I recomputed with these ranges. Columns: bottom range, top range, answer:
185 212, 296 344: 1.27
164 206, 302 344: 1.29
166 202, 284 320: 1.10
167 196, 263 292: 1.04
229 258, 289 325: 1.09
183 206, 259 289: 1.09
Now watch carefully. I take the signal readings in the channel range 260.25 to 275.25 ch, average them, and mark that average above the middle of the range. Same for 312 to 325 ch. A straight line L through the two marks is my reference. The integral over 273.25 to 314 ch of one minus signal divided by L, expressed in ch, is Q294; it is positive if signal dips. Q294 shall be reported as 5.8 ch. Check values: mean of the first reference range 113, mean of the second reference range 131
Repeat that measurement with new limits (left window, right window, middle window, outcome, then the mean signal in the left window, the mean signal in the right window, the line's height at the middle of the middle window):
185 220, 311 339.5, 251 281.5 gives 1.25 ch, 98.1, 130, 115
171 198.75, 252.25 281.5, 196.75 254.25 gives 0.97 ch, 98.3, 110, 104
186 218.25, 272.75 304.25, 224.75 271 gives -4.33 ch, 97.9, 97.8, 97.9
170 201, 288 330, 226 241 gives 0.09 ch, 98.3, 117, 105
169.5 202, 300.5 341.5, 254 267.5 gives 0.44 ch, 98.2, 126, 114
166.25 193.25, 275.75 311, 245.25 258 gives -0.63 ch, 99.2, 102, 101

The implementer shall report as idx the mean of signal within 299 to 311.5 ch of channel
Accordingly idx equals 117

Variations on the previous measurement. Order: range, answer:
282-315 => 105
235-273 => 108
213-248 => 104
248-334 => 112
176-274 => 103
